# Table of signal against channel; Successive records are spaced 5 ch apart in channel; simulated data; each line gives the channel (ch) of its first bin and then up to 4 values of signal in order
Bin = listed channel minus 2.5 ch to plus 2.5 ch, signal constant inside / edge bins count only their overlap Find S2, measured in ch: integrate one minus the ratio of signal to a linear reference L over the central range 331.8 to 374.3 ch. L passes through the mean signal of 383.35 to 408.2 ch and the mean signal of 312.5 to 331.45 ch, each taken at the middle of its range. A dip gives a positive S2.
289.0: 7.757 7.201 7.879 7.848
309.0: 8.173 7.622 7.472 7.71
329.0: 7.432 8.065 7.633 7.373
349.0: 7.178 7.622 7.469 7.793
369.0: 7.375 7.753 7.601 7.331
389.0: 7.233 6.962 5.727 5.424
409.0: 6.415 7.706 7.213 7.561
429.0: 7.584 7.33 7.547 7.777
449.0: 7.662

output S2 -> -2.9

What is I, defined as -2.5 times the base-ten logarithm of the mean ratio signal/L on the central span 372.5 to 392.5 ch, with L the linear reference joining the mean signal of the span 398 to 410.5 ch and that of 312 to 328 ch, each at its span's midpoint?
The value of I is -0.18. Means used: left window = 7.58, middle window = 7.44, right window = 5.83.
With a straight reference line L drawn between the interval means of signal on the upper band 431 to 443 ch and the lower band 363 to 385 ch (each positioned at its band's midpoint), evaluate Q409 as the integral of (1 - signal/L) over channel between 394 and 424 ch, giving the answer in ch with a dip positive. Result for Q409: 3.59 ch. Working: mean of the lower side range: 7.57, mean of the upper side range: 7.49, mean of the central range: 6.62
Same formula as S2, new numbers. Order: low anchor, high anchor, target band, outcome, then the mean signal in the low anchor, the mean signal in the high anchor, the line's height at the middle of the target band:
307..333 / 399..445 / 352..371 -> -0.3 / 7.69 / 7.07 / 7.44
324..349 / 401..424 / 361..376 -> -0.8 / 7.59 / 6.76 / 7.24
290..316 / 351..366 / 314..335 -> 0.2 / 7.75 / 7.61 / 7.69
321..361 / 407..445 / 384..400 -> 1.3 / 7.56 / 7.39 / 7.46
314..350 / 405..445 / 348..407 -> 2.6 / 7.57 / 7.3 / 7.44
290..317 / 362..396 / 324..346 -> -0.1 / 7.74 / 7.44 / 7.61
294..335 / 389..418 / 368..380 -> -1.1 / 7.73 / 6.55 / 6.94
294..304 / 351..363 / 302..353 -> -0.1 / 7.7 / 7.56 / 7.63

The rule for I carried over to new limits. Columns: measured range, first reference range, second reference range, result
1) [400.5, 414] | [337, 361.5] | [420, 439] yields 0.196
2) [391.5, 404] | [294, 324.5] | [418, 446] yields 0.225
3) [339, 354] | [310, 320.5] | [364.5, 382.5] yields 0.032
